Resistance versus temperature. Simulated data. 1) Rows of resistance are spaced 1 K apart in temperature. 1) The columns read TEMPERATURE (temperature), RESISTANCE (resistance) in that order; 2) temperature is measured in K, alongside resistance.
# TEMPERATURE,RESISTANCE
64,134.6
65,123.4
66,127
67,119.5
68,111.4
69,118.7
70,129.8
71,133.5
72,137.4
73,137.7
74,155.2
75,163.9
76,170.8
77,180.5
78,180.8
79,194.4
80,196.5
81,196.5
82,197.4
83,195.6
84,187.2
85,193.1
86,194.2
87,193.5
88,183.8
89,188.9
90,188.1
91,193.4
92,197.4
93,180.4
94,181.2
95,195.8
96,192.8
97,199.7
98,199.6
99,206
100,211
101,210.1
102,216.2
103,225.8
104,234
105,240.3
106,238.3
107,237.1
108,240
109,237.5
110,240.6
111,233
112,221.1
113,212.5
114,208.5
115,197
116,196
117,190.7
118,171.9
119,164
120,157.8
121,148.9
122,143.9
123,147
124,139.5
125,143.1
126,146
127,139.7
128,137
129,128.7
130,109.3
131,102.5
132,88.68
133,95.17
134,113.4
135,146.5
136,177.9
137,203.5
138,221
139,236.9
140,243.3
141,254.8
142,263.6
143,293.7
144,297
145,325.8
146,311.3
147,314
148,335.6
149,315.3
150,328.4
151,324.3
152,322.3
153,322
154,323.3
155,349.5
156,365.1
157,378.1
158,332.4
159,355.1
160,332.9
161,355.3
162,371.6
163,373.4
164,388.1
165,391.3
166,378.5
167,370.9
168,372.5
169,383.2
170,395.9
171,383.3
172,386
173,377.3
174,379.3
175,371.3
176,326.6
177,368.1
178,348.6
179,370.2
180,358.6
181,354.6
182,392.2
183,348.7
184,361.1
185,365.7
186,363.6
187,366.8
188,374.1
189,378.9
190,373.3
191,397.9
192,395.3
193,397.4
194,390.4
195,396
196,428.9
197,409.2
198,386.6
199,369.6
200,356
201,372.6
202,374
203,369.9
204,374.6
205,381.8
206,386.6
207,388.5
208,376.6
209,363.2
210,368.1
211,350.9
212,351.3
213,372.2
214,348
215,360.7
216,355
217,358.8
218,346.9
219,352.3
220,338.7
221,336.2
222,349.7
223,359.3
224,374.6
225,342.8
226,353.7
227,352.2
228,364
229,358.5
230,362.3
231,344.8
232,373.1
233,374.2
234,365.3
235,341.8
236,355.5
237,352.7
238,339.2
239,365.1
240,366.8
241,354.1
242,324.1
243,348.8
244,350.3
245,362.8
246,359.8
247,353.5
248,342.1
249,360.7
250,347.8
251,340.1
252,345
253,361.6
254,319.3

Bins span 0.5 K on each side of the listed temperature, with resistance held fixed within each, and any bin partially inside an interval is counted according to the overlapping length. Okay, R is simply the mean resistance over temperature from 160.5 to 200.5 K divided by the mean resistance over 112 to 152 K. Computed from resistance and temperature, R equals 1.85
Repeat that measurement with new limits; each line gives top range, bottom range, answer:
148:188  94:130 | 1.88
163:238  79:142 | 1.96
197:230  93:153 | 1.73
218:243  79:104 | 1.79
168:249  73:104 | 1.90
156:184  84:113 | 1.76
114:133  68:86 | 0.88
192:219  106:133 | 2.17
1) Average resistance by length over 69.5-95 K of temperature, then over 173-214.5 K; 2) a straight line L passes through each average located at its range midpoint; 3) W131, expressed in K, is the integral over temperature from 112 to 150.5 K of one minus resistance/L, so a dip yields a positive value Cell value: 9.8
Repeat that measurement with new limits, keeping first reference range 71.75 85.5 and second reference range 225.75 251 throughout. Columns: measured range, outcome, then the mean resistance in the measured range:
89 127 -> 2.4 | 196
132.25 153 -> -0.4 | 256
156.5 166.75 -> -3.6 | 366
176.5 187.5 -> -2.7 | 363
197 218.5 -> -3.2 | 368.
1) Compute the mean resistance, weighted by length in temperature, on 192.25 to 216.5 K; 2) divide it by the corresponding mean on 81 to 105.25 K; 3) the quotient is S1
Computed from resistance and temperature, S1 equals 1.88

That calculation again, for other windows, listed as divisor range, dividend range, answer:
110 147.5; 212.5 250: 1.86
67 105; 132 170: 1.66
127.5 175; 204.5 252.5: 1.22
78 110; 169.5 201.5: 1.84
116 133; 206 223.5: 2.53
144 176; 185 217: 1.06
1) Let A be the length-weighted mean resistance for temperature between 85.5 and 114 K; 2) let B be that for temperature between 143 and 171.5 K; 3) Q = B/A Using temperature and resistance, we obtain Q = 1.66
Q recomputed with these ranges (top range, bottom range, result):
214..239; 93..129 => 1.84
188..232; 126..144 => 2.09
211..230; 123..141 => 2.30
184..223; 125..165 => 1.42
